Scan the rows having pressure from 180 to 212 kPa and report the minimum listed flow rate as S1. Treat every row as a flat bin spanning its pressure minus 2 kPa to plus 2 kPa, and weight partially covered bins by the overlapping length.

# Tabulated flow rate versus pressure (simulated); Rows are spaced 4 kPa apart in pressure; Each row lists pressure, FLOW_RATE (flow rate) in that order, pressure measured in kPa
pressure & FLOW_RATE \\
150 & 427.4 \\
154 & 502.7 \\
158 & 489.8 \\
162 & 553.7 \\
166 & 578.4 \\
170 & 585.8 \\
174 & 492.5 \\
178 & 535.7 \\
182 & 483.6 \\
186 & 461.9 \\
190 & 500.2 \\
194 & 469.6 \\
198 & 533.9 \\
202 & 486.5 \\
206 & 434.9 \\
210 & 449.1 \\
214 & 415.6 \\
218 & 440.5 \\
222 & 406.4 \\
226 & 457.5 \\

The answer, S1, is 434.9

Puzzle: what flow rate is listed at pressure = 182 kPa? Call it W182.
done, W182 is 483.6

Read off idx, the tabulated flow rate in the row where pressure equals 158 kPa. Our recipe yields 489.8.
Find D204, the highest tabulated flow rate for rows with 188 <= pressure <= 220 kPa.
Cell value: 533.9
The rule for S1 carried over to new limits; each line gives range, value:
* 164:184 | 483.6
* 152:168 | 489.8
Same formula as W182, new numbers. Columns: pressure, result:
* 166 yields 578.4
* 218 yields 440.5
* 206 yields 434.9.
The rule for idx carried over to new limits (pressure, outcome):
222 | 406.4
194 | 469.6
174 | 492.5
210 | 449.1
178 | 535.7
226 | 457.5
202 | 486.5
